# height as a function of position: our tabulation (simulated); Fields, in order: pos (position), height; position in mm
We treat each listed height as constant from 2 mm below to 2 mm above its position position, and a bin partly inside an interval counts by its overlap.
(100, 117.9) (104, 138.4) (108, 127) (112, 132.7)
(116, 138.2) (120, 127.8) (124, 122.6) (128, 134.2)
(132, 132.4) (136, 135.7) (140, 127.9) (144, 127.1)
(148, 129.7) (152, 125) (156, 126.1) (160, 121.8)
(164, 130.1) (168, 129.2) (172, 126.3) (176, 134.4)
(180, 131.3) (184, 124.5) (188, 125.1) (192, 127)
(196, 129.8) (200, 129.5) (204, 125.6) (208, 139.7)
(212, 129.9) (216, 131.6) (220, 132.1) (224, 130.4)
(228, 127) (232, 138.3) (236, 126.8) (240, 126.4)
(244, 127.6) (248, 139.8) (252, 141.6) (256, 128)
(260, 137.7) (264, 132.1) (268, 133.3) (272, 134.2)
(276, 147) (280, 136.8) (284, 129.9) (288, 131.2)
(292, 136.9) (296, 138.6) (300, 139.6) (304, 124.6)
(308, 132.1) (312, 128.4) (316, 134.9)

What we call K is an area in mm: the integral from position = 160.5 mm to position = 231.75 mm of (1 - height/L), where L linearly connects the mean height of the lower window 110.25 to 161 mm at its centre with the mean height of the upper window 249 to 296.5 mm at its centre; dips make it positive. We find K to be 1.3 mm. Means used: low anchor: 129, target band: 130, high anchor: 136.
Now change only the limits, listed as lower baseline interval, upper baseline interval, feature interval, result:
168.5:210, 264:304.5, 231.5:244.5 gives 0.3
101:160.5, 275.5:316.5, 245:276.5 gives -0.7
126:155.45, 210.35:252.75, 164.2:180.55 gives 0.1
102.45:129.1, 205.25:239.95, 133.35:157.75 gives 0.5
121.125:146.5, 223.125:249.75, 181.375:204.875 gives 0.6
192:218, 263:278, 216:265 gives 0.7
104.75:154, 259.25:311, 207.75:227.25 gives 0.2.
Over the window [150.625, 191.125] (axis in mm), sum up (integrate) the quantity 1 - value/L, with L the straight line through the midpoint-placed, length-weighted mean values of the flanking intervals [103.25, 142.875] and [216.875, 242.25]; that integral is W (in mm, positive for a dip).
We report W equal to 1.1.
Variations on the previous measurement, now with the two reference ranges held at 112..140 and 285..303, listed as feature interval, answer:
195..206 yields 0.43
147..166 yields 0.85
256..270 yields 0.14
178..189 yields 0.48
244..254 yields -0.27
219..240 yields 0.56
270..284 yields -0.29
